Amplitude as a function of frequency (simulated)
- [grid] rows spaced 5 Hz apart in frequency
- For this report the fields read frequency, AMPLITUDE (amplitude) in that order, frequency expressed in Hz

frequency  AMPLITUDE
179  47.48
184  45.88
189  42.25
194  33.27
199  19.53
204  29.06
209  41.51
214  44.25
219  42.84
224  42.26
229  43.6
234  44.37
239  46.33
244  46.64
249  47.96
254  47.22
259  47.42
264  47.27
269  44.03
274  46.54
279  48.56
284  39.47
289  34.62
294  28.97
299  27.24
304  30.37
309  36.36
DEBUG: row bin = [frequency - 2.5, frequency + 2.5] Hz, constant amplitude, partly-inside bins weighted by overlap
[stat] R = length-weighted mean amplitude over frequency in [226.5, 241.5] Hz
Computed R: 44.8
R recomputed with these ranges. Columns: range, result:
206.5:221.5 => 42.9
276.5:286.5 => 44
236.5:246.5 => 46.5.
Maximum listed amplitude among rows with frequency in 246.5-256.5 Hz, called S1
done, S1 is 47.96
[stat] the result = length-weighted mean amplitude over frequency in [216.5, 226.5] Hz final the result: 42.5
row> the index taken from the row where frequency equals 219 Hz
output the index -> 42.84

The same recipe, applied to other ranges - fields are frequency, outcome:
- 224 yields 42.26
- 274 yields 46.54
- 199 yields 19.53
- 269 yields 44.03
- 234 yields 44.37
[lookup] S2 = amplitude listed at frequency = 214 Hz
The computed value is 44.25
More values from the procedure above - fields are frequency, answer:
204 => 29.06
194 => 33.27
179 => 47.48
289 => 34.62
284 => 39.47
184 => 45.88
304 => 30.37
